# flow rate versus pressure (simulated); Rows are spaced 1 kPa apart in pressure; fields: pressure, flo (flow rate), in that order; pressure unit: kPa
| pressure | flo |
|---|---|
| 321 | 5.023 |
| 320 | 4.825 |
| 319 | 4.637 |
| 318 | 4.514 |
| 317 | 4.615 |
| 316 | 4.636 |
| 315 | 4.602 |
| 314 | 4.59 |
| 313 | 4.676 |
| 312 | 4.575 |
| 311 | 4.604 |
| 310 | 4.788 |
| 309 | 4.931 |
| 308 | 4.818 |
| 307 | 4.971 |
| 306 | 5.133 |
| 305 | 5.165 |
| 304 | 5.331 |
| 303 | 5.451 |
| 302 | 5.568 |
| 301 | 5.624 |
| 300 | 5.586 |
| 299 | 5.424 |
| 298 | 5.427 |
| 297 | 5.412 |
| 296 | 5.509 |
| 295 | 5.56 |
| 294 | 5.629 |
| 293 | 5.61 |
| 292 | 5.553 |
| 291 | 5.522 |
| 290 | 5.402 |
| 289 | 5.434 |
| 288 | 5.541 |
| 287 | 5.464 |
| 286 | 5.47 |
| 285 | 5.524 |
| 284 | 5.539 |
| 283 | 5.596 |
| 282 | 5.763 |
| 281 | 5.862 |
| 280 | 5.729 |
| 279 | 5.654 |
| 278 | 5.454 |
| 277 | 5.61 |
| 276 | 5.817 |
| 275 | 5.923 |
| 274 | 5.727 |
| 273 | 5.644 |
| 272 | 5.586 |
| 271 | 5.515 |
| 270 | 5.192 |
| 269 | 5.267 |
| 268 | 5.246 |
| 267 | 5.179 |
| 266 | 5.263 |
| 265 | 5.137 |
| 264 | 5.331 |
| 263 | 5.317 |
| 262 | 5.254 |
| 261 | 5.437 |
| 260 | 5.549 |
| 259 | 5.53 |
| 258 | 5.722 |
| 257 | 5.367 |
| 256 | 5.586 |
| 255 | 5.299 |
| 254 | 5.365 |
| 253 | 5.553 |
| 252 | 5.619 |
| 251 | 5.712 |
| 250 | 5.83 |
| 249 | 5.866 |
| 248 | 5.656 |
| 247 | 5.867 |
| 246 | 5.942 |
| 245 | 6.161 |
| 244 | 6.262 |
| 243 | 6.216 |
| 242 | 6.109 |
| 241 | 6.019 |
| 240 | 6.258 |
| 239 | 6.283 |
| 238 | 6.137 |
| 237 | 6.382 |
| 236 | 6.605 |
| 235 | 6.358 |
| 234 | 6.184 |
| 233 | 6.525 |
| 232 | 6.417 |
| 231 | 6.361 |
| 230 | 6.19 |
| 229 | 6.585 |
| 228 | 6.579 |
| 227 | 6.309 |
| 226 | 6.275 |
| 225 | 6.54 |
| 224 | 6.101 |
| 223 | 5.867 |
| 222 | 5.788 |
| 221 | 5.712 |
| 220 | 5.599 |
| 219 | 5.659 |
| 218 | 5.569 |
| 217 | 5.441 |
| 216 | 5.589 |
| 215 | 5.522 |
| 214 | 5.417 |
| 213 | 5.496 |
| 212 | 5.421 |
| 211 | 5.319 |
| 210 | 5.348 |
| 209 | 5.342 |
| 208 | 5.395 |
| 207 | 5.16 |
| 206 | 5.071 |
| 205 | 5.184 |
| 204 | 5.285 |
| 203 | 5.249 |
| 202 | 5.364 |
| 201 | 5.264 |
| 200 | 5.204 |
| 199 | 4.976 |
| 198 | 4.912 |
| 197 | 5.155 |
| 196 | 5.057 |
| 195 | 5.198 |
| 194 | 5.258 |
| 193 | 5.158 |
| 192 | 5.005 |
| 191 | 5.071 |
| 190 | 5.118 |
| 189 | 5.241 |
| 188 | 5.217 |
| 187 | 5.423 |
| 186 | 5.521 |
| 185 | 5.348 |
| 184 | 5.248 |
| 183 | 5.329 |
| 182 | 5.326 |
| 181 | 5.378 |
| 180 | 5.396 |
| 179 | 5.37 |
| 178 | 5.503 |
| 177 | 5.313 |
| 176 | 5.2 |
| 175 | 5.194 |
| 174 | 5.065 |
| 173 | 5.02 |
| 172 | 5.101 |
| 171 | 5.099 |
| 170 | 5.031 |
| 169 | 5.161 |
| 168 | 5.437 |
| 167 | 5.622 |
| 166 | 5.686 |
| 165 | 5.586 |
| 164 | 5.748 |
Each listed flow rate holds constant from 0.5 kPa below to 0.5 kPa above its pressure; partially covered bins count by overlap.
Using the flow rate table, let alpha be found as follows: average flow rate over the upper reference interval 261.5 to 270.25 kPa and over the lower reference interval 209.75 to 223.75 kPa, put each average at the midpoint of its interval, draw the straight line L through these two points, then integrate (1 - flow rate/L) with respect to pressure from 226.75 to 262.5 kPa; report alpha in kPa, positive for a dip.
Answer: -3.9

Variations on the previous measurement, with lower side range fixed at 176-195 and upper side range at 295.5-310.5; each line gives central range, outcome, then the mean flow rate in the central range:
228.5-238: -1.99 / 6.39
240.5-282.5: -2.73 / 5.62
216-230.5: -1.97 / 6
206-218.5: -0.29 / 5.4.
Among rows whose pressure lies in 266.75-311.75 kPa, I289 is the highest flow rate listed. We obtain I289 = 5.923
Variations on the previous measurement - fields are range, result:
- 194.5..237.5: 6.605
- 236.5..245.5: 6.382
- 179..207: 5.521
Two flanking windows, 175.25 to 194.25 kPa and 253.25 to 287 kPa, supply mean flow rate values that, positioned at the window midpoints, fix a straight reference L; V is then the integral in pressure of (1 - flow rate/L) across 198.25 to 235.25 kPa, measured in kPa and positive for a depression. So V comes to -2.4 kPa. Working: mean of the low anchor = 5.28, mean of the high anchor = 5.5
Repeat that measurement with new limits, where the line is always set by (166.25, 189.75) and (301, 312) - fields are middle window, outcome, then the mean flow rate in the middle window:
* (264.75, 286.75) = -1.7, 5.54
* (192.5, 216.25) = -0.1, 5.26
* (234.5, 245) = -2.2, 6.26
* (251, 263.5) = -0.8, 5.48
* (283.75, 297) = -1.1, 5.52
